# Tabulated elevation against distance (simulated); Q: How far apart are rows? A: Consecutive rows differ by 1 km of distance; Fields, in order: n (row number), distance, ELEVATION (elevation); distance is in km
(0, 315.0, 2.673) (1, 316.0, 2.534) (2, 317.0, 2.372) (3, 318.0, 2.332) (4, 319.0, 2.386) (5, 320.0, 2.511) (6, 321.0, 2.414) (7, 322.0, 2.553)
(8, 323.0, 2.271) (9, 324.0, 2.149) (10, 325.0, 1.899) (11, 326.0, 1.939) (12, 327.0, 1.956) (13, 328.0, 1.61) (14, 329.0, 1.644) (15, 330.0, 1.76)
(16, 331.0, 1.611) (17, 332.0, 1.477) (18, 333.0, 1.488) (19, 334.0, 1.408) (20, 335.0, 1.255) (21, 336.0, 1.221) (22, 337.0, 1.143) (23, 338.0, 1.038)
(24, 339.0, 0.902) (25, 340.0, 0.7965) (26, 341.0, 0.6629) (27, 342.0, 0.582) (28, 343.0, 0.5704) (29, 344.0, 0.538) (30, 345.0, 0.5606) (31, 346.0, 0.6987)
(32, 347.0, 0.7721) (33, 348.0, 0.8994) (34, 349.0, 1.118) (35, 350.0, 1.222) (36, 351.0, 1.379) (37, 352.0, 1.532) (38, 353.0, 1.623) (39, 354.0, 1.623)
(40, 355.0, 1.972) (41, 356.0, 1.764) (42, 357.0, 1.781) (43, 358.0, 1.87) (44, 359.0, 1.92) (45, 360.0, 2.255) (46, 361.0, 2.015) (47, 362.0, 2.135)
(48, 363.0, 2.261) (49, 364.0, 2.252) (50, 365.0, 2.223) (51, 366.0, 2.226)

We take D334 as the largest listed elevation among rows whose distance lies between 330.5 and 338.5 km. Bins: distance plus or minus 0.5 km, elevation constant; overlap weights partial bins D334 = 1.611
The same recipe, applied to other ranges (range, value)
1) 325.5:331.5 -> 1.956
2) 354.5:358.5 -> 1.972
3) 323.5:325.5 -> 2.149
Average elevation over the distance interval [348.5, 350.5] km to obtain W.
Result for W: 1.17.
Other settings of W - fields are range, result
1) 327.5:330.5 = 1.67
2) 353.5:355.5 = 1.8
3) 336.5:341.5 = 0.908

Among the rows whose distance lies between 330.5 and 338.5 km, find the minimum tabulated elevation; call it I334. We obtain 1.038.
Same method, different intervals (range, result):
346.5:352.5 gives 0.7721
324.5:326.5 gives 1.899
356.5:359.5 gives 1.781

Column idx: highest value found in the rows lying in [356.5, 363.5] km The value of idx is 2.261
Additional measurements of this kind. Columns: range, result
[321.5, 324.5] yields 2.553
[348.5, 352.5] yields 1.532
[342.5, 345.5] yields 0.5704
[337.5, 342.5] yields 1.038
